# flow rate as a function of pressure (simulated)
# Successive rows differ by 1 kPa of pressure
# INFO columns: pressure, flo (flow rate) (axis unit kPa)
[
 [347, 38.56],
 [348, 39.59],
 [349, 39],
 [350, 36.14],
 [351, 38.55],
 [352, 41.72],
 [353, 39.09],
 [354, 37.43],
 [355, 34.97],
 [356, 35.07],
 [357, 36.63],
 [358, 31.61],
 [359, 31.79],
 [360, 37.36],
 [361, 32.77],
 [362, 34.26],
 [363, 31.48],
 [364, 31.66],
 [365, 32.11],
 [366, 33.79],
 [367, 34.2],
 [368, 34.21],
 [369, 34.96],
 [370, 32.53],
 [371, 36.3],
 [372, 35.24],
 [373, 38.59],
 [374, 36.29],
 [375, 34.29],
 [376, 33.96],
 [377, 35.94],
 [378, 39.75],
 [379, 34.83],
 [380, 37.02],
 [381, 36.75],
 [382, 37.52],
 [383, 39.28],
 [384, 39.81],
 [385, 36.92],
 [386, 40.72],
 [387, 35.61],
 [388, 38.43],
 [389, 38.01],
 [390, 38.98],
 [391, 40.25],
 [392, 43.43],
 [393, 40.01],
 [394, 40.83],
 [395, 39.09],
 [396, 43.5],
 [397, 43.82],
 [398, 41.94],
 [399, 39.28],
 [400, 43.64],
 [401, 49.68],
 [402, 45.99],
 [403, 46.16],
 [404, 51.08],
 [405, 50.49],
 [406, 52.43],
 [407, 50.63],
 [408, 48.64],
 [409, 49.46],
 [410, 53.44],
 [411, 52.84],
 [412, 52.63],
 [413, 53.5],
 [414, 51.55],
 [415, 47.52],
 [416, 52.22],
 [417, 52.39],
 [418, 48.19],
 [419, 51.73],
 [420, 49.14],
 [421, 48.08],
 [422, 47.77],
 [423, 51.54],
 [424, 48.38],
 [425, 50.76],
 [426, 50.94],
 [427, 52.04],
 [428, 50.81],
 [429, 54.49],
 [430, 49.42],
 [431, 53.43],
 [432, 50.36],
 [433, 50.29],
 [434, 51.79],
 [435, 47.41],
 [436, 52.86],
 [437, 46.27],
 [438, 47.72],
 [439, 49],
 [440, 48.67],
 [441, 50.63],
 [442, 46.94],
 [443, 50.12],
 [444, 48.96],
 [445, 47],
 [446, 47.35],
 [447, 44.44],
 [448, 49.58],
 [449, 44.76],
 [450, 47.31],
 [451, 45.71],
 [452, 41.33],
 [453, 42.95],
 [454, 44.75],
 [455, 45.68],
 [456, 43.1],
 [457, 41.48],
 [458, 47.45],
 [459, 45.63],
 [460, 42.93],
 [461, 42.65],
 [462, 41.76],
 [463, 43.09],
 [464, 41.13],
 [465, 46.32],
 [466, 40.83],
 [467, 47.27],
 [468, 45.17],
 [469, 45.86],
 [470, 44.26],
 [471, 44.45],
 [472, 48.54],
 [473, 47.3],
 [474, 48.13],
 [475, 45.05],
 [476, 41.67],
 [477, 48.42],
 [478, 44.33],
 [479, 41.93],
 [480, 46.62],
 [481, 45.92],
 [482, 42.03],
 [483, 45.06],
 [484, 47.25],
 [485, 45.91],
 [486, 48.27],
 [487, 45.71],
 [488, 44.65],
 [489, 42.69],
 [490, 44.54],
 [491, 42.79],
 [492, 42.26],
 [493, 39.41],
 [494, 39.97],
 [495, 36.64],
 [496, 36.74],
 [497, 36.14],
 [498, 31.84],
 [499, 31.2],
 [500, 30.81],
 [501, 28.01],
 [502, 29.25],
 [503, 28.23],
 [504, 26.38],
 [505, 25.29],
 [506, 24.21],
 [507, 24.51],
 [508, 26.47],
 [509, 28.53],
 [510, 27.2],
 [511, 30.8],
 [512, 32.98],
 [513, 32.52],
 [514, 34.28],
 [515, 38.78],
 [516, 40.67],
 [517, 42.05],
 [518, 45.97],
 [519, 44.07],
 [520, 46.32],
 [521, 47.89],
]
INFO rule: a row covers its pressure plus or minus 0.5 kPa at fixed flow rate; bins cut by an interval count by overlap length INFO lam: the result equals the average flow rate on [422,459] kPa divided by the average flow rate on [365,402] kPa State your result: 1.3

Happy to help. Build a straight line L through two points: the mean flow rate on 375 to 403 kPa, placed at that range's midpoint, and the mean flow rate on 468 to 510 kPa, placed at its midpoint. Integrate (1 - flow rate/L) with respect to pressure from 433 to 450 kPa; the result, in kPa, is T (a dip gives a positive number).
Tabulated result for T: -3.8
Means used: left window 39.8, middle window 48.4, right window 39.1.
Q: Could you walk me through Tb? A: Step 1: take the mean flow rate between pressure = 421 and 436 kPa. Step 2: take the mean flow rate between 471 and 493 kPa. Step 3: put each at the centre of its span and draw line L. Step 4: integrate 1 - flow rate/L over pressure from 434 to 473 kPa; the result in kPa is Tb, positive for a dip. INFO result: 1.7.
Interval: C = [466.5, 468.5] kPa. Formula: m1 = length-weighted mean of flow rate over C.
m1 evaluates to 46.2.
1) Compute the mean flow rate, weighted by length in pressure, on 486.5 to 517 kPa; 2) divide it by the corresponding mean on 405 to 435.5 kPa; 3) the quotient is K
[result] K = 0.67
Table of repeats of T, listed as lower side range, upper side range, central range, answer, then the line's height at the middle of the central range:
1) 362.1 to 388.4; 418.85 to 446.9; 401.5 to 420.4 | -2.6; 44.4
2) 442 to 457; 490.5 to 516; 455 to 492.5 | -4.9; 39.8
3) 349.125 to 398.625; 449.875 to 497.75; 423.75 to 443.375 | -4.3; 41.1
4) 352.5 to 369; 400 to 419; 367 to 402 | 2.9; 42.1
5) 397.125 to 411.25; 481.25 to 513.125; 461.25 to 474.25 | -1.7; 39.6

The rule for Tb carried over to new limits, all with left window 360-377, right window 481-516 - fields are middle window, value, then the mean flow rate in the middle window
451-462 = -2.6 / 43.8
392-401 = -1.9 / 42.1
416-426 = -4.3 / 50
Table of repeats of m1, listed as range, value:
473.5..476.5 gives 44.9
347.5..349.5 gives 39.3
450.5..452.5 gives 43.5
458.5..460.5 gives 44.3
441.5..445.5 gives 48.3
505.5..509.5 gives 25.9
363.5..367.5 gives 32.9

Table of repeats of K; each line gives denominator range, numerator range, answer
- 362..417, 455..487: 1.08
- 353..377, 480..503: 1.15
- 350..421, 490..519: 0.82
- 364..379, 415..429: 1.44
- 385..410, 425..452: 1.12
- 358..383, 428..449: 1.41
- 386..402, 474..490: 1.09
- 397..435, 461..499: 0.87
